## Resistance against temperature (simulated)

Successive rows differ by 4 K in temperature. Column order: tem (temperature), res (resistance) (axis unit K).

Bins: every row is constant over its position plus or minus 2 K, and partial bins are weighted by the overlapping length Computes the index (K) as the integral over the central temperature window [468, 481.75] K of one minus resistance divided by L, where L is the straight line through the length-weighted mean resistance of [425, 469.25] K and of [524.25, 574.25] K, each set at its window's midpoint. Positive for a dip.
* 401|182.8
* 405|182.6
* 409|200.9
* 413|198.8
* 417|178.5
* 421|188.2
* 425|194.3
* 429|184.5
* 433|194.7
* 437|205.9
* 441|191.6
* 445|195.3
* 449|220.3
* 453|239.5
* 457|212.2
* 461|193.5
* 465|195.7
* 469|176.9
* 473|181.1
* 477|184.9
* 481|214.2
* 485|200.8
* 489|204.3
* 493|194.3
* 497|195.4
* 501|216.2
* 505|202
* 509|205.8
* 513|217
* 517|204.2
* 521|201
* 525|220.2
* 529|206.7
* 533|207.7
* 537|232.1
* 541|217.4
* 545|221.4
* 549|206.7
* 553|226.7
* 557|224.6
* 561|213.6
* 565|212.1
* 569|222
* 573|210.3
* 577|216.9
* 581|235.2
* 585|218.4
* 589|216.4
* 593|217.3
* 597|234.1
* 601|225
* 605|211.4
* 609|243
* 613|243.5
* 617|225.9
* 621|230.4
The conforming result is 1.2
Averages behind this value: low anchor 202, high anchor 217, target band 188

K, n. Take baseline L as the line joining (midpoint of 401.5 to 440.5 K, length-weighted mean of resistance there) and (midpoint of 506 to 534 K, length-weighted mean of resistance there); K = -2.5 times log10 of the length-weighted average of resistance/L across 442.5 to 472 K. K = -0.03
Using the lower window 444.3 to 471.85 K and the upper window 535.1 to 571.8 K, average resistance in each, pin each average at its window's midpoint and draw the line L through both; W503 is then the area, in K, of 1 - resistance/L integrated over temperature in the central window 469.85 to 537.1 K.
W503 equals 2.45 K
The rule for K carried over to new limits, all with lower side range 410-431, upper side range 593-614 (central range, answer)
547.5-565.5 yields 0.01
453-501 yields 0.02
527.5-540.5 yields -0.01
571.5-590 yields 0.02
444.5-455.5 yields -0.13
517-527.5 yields 0.01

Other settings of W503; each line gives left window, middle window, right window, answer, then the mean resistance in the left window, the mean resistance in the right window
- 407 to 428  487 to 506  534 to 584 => 0.4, 192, 220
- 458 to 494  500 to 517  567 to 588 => -0.5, 194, 220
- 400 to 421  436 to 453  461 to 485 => -1.5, 189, 192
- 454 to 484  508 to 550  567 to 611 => -0.8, 196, 223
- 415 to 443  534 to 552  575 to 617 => -0.4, 191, 226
